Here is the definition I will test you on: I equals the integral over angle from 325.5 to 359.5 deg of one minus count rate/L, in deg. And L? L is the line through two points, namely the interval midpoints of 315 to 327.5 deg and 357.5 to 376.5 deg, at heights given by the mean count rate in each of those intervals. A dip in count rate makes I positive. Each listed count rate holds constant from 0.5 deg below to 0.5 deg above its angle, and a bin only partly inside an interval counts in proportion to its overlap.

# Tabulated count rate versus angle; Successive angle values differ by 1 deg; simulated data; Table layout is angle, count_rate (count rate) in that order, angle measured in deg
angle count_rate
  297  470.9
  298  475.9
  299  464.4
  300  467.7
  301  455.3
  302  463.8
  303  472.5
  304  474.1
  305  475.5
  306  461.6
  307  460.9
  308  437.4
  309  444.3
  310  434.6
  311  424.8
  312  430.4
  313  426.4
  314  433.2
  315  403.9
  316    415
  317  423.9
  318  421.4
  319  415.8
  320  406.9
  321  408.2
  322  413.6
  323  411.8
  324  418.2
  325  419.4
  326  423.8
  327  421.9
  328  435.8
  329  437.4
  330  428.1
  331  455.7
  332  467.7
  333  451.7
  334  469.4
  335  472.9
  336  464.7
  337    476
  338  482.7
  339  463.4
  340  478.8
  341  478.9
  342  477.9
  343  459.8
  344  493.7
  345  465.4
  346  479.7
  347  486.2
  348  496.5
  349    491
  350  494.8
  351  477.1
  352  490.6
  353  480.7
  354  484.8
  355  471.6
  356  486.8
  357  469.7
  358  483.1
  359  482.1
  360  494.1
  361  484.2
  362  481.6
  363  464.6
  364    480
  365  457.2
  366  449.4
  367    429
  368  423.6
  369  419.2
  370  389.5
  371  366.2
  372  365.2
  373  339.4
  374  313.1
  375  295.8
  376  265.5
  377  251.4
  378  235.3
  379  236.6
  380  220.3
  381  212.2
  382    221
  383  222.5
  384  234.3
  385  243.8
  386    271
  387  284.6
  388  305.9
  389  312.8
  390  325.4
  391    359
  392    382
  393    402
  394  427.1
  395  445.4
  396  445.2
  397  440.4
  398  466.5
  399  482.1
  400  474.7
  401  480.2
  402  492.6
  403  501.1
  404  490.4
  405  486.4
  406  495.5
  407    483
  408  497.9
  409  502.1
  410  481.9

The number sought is -4.5 deg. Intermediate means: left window 416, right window 415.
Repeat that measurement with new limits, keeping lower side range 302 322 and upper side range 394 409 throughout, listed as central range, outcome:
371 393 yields 8.6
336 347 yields -0.7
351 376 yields 1.3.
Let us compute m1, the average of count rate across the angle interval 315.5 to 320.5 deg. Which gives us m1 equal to 417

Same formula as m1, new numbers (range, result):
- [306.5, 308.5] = 449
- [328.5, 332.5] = 447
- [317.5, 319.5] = 419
